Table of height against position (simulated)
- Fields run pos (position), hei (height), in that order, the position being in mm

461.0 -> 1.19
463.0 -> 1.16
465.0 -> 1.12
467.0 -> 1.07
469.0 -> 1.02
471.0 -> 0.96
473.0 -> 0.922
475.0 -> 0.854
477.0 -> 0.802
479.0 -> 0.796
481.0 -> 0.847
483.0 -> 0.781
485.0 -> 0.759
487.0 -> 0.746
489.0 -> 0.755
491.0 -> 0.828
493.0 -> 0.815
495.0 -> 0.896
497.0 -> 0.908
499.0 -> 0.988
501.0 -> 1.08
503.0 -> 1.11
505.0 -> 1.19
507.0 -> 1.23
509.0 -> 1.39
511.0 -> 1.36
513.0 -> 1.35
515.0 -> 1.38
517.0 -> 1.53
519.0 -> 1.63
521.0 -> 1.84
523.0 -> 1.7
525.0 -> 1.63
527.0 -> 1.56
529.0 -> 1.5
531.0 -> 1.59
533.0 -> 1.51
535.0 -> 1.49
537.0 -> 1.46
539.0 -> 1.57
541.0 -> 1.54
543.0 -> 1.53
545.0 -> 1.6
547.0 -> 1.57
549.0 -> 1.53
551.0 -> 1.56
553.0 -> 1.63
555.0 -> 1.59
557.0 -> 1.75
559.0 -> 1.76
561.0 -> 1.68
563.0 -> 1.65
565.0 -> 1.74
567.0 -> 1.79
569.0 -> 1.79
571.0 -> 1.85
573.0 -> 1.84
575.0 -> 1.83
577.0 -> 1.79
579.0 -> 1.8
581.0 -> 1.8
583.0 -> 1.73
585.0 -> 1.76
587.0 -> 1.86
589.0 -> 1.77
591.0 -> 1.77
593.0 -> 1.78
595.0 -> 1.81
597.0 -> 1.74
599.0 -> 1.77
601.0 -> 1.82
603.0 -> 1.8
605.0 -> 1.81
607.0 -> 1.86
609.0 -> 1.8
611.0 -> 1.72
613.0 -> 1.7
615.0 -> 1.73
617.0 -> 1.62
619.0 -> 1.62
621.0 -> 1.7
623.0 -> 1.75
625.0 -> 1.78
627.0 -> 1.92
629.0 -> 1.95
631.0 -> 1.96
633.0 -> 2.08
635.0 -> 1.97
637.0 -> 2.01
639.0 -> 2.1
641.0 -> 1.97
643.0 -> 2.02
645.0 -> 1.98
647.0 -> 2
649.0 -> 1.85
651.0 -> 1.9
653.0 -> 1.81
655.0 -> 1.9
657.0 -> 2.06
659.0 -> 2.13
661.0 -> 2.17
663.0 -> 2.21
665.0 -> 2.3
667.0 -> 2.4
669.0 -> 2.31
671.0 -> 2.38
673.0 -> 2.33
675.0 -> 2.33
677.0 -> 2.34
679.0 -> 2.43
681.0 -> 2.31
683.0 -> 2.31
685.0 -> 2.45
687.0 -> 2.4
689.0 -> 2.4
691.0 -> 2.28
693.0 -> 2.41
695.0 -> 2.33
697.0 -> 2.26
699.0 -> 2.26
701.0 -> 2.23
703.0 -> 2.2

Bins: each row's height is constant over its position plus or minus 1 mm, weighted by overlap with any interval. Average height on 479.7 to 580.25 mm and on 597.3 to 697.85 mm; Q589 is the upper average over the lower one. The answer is 1.4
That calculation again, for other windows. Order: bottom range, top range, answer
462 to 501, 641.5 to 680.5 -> 2.39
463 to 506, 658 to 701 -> 2.51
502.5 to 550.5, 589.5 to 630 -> 1.18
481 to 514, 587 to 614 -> 1.77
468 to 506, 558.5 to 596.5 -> 1.98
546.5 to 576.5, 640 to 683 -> 1.26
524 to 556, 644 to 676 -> 1.37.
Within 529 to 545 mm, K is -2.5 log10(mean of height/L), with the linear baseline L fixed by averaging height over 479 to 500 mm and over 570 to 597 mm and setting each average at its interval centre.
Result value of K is -0.16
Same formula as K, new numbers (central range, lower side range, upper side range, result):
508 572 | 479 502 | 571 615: -0.229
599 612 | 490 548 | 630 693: 0.033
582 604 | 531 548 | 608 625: -0.080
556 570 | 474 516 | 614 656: -0.213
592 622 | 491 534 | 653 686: 0.080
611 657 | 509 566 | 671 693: 0.122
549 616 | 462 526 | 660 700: -0.047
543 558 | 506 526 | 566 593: 0.043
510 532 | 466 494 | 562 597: -0.246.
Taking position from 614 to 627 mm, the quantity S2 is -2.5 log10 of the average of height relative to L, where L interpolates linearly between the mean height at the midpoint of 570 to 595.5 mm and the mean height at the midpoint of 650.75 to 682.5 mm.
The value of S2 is 0.16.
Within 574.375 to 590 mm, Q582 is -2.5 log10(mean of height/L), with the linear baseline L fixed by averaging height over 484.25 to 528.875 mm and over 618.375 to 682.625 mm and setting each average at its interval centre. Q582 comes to -0.08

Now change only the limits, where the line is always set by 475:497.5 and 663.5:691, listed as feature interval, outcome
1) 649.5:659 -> 0.12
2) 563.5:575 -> -0.21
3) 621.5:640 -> 0.02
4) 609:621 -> 0.10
